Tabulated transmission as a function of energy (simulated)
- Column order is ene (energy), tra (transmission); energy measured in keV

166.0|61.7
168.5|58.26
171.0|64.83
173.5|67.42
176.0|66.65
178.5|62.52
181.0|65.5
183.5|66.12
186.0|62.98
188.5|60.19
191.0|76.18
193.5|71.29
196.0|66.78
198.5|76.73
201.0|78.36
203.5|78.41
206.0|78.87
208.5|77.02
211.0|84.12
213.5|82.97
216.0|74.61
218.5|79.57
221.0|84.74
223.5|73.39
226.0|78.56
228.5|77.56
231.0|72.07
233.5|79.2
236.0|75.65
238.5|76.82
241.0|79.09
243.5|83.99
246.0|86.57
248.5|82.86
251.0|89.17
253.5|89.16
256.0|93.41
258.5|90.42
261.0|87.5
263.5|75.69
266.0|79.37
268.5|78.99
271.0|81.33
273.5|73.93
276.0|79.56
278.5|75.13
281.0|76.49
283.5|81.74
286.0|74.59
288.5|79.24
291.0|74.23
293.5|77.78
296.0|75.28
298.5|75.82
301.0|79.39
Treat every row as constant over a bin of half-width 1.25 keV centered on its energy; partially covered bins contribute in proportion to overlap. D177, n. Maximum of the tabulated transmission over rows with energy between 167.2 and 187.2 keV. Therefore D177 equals 67.42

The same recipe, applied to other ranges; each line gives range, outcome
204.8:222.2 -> 84.74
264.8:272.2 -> 81.33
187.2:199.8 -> 76.73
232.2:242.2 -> 79.2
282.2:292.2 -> 81.74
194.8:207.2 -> 78.87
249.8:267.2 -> 93.41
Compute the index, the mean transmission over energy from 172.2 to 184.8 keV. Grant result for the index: 65.6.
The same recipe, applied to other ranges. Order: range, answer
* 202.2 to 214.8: 80.2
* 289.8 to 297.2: 75.8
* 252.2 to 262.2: 90.1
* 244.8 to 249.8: 84.7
